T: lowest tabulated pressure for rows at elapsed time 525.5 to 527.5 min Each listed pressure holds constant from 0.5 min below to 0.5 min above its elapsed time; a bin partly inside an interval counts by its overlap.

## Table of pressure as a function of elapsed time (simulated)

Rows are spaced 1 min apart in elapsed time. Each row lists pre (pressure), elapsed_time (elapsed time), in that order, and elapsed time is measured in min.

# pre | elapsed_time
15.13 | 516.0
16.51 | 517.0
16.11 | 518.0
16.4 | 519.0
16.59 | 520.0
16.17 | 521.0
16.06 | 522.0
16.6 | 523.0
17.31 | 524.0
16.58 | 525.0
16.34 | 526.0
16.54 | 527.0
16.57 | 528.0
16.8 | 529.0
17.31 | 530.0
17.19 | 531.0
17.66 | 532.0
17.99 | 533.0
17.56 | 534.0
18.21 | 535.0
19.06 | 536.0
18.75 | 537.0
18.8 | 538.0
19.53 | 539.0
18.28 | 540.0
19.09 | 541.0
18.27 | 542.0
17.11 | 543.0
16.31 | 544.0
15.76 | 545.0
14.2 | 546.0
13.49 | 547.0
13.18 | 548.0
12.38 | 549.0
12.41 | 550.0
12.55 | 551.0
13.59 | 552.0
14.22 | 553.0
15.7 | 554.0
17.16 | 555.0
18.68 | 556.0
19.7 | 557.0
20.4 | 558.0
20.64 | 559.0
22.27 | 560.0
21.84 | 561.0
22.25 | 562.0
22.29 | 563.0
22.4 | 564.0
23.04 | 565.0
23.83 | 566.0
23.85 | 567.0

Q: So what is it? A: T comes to 16.34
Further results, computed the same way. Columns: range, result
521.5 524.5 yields 16.06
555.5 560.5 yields 18.68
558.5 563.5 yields 20.64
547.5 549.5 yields 12.38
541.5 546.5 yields 14.2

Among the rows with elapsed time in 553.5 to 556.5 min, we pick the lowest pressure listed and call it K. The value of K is 15.7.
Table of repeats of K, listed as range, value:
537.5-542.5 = 18.27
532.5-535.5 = 17.56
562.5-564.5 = 22.29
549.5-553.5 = 12.41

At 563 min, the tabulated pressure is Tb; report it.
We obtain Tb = 22.29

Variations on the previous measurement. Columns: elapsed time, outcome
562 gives 22.25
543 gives 17.11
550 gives 12.41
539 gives 19.53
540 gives 18.28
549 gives 12.38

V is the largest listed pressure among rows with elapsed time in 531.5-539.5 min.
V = 19.53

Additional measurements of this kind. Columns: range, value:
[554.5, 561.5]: 22.27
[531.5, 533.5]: 17.99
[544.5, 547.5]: 15.76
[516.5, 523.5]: 16.6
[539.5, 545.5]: 19.09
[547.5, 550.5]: 13.18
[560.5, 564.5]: 22.4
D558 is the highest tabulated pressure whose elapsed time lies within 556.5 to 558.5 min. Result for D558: 20.4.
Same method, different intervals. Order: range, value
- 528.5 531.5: 17.31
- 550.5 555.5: 17.16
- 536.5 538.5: 18.8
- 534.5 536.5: 19.06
